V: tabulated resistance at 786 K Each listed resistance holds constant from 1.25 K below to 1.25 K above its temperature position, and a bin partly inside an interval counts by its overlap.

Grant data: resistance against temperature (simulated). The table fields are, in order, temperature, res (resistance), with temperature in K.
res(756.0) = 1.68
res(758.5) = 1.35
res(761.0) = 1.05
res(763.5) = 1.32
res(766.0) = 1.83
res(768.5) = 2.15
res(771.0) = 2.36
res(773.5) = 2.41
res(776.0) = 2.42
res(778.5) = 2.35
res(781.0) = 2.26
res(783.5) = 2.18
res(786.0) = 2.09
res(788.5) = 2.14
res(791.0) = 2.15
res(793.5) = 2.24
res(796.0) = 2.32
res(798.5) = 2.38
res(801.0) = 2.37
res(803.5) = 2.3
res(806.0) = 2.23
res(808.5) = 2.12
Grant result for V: 2.09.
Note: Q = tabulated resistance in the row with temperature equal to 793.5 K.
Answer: 2.24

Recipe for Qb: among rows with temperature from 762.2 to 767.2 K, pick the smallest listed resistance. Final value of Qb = 1.32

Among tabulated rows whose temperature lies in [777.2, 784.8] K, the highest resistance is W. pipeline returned 2.35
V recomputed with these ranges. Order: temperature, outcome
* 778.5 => 2.35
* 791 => 2.15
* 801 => 2.37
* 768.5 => 2.15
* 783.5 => 2.18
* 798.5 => 2.38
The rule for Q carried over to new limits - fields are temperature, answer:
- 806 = 2.23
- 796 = 2.32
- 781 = 2.26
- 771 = 2.36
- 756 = 1.68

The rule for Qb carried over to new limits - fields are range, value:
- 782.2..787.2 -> 2.09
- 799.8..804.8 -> 2.3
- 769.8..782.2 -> 2.26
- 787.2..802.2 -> 2.14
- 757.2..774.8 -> 1.05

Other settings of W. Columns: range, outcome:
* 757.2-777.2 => 2.42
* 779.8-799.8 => 2.38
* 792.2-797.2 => 2.32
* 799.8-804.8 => 2.37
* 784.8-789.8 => 2.14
